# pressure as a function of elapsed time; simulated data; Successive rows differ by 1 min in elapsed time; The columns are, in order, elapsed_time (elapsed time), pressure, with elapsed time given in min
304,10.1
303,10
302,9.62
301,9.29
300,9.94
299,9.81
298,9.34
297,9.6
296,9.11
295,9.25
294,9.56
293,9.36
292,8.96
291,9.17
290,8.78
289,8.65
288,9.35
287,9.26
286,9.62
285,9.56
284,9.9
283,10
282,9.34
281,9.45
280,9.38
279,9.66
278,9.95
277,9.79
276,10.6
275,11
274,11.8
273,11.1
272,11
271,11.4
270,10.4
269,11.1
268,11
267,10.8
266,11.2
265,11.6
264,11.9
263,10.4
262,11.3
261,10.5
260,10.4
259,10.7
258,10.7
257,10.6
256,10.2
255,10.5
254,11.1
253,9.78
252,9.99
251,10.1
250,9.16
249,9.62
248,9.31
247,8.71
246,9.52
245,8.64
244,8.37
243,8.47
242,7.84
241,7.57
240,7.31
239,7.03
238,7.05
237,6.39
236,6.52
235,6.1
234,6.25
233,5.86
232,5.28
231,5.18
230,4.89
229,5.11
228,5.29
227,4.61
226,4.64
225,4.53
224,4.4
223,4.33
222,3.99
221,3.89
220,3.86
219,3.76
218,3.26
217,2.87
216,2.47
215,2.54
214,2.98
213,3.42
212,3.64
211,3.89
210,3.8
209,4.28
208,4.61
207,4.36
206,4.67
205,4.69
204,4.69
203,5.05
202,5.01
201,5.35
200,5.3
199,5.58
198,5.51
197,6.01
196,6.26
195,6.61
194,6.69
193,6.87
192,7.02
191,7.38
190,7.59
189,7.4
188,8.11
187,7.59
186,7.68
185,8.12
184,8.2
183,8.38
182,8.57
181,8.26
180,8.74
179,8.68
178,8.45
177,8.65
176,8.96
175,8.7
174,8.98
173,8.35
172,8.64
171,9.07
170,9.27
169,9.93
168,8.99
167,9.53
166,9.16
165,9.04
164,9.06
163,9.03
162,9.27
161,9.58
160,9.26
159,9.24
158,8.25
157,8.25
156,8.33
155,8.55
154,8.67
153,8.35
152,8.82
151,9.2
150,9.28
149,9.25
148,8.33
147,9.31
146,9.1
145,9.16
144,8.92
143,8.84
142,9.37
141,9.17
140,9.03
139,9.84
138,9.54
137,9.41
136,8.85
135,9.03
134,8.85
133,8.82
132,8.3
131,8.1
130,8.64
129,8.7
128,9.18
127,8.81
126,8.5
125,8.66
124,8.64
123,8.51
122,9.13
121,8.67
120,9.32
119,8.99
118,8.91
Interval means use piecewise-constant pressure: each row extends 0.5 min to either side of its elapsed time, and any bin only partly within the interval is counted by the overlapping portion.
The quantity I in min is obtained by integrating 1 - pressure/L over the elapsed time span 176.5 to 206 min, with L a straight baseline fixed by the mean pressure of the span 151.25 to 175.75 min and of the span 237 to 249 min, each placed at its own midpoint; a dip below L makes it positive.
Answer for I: 5.90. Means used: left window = 8.93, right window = 8.15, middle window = 6.94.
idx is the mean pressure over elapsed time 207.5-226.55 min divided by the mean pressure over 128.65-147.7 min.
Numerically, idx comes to 0.42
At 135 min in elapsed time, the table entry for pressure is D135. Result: 9.03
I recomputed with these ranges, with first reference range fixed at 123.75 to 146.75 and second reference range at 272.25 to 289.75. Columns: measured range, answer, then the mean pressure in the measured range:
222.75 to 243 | 7.81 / 5.89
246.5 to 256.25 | -0.13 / 9.84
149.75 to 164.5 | 0.35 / 8.87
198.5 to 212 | 6.79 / 4.67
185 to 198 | 3.12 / 7.08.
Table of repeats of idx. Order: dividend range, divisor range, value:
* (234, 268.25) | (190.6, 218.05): 1.94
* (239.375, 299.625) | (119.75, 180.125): 1.11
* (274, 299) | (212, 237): 2.16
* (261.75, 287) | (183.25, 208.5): 1.67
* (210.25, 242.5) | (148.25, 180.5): 0.55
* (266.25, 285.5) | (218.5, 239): 2.02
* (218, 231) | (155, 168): 0.49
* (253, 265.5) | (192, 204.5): 1.86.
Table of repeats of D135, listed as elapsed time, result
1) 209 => 4.28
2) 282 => 9.34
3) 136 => 8.85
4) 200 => 5.3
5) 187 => 7.59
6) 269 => 11.1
